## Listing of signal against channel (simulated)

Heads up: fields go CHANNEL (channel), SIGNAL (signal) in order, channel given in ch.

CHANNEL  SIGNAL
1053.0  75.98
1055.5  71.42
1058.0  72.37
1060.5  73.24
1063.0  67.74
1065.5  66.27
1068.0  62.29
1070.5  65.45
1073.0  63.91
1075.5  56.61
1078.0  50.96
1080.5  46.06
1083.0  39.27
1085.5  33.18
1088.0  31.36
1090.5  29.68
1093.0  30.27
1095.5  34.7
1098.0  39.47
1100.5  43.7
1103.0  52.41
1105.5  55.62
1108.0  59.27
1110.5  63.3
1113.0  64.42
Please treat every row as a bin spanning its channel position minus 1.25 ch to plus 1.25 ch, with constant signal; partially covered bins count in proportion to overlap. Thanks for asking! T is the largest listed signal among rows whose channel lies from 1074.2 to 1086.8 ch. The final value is 56.61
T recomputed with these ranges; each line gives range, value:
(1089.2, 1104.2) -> 52.41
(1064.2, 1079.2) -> 66.27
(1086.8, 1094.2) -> 31.36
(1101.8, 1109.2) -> 59.27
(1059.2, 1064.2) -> 73.24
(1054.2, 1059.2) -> 72.37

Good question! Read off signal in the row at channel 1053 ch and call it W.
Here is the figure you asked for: 75.98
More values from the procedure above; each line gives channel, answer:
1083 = 39.27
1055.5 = 71.42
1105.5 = 55.62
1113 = 64.42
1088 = 31.36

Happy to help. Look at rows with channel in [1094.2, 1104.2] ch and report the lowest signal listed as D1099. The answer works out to 34.7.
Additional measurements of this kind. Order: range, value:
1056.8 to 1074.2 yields 62.29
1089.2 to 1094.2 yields 29.68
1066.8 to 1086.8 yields 33.18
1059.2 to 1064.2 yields 67.74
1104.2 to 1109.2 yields 55.62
